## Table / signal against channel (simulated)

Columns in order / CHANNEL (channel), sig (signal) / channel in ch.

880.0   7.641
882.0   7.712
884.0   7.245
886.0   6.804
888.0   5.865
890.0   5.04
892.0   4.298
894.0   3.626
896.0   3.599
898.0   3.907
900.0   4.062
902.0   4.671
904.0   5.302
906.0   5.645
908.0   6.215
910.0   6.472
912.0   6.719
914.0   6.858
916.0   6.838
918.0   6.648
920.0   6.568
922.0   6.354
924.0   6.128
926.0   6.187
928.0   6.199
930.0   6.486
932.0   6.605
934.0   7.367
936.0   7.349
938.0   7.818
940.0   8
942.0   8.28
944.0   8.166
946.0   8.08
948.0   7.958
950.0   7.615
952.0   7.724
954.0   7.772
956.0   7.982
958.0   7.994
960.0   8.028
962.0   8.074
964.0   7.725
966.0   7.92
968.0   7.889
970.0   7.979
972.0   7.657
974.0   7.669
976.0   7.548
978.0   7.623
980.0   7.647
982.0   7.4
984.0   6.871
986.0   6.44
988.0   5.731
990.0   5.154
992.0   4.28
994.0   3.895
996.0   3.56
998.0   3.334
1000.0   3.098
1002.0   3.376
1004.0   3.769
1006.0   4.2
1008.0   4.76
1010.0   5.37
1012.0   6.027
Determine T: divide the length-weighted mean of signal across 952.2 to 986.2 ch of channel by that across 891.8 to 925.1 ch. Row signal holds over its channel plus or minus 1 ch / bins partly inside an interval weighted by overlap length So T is 1.4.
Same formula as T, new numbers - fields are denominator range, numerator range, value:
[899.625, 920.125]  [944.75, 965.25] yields 1.31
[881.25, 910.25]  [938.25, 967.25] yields 1.50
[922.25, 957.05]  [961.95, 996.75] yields 0.91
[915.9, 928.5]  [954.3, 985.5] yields 1.21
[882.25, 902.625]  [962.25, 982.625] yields 1.54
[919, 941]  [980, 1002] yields 0.74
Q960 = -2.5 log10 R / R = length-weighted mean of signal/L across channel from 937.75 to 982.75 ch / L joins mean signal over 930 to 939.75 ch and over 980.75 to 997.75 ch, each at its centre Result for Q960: -0.23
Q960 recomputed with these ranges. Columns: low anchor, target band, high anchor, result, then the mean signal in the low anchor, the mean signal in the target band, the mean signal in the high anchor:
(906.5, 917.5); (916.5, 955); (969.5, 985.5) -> -0.05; 6.58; 7.22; 7.5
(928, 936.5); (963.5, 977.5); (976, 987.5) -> -0.10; 6.84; 7.77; 7.16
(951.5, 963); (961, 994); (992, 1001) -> -0.23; 7.94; 7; 3.56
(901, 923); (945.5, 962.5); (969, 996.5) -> -0.24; 6.21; 7.9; 6.44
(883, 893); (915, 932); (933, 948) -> 0.12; 5.85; 6.44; 7.87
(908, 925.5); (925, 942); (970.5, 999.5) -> -0.11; 6.54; 7.08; 6.04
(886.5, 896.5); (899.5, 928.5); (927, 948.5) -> -0.01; 4.65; 6.09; 7.47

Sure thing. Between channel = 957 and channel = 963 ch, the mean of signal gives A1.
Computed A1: 8.03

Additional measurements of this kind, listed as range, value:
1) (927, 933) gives 6.43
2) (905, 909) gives 5.93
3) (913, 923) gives 6.65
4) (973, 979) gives 7.61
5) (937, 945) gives 8.07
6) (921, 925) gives 6.24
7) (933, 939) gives 7.51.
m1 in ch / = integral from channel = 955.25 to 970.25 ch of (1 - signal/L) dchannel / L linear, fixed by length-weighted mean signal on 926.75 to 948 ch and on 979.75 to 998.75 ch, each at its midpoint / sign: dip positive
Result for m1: -3.5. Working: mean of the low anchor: 7.44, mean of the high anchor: 5.37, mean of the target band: 7.95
